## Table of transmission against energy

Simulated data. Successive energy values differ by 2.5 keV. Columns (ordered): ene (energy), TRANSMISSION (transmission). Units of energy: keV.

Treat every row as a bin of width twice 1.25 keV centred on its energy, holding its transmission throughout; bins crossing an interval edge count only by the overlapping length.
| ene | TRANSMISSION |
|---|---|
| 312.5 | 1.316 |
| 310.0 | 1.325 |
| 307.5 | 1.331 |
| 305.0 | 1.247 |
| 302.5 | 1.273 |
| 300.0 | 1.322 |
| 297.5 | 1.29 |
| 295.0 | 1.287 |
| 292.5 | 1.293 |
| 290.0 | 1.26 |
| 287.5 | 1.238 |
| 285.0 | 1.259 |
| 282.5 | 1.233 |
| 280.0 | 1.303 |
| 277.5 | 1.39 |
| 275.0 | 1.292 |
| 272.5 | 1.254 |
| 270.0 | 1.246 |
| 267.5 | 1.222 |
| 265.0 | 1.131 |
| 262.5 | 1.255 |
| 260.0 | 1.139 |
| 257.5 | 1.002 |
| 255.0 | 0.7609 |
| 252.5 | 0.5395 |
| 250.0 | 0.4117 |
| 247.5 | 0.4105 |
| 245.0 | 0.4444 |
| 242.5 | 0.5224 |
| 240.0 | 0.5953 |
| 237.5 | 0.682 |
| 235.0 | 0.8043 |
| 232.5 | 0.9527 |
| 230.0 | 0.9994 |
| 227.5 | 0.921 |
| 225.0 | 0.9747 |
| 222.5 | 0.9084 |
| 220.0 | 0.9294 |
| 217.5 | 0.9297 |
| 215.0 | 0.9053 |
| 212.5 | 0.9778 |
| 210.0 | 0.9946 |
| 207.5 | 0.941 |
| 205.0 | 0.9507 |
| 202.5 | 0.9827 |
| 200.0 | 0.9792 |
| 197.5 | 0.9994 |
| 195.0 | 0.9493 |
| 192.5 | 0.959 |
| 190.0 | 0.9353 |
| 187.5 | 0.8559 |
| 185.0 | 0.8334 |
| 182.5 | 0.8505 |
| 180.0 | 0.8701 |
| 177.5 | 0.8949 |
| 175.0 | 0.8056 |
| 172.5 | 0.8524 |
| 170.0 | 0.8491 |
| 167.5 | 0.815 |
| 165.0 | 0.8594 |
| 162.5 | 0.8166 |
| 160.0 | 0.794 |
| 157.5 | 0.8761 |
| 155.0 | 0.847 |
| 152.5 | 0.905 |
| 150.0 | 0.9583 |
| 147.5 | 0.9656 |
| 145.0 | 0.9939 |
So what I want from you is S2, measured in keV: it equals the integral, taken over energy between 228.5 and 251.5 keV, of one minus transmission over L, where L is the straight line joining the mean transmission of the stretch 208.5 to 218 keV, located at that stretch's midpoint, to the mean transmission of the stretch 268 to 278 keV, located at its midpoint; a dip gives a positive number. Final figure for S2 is 9.3 keV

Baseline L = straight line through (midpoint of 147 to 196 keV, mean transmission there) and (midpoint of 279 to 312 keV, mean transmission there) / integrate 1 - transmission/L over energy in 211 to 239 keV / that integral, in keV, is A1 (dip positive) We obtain 3.79 keV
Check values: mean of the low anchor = 0.873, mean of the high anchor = 1.28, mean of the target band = 0.906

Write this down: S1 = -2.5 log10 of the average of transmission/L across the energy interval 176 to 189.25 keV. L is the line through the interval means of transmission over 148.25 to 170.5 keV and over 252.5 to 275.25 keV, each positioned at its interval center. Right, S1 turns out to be 0.06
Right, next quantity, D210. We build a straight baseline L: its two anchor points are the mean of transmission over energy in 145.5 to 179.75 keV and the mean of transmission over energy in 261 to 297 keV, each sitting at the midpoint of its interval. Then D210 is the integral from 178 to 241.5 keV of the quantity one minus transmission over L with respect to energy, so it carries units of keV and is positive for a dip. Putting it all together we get 7.2 keV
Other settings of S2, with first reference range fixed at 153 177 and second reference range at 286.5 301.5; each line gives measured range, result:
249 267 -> 3.9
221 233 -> 1.2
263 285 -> -0.8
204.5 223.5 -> 1.2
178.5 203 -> 0.2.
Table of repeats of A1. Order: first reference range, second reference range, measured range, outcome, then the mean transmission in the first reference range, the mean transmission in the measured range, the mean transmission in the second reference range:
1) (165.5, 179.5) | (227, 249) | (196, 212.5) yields -4.3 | 0.846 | 0.974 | 0.693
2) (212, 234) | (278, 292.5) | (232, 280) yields 9.5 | 0.942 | 0.907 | 1.27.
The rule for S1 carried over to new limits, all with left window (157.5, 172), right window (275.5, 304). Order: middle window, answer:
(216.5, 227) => 0.115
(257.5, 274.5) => 0.004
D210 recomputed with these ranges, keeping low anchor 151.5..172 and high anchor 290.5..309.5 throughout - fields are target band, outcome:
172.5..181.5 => 0.4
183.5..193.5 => 0.4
